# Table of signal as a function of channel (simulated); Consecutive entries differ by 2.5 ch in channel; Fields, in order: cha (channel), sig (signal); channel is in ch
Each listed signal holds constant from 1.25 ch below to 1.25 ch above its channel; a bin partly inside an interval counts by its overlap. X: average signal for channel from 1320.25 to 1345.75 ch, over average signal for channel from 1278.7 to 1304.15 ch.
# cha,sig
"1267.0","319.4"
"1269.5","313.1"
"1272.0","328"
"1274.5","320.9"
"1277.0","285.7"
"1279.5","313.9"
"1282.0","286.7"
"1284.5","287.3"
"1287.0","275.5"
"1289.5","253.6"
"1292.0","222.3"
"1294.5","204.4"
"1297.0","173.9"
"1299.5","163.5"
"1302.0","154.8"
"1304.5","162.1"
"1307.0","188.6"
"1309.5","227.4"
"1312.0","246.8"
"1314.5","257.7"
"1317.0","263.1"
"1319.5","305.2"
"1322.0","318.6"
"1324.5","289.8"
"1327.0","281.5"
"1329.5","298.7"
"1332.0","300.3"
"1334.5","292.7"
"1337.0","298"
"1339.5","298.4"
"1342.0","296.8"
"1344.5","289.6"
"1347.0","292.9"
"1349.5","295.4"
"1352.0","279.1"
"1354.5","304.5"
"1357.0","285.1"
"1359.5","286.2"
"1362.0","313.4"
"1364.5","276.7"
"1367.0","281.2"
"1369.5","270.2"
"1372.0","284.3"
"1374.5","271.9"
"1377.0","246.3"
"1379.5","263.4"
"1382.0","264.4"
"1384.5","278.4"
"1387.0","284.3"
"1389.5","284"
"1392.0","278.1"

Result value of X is 1.29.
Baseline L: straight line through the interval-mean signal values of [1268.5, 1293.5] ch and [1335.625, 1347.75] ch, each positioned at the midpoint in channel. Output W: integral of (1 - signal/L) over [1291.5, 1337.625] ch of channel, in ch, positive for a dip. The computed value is 7.5 ch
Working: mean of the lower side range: 288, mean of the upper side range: 295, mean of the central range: 244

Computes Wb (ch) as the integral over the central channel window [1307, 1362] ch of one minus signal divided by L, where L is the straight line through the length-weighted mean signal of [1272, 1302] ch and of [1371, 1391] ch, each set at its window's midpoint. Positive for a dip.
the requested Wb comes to -4.6 ch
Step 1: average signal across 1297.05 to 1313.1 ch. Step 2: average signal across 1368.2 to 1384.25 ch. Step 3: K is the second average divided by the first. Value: 1.4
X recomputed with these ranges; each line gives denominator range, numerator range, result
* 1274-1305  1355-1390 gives 1.17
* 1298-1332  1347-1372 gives 1.18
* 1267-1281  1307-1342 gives 0.90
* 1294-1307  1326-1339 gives 1.72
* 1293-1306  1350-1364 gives 1.69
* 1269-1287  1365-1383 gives 0.89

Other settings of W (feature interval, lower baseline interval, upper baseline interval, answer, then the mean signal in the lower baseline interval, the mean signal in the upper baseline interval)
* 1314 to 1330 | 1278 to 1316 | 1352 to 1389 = -2.8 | 229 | 279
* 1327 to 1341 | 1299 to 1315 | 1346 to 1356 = -2.2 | 199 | 293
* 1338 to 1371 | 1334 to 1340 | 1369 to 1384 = -0.8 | 297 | 267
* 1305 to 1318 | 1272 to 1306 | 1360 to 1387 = 1.0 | 242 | 276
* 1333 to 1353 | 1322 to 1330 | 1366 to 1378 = -0.5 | 294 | 271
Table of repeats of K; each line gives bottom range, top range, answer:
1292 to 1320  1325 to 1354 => 1.39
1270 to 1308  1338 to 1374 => 1.19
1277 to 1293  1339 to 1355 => 1.07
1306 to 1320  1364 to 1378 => 1.10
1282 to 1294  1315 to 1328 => 1.12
